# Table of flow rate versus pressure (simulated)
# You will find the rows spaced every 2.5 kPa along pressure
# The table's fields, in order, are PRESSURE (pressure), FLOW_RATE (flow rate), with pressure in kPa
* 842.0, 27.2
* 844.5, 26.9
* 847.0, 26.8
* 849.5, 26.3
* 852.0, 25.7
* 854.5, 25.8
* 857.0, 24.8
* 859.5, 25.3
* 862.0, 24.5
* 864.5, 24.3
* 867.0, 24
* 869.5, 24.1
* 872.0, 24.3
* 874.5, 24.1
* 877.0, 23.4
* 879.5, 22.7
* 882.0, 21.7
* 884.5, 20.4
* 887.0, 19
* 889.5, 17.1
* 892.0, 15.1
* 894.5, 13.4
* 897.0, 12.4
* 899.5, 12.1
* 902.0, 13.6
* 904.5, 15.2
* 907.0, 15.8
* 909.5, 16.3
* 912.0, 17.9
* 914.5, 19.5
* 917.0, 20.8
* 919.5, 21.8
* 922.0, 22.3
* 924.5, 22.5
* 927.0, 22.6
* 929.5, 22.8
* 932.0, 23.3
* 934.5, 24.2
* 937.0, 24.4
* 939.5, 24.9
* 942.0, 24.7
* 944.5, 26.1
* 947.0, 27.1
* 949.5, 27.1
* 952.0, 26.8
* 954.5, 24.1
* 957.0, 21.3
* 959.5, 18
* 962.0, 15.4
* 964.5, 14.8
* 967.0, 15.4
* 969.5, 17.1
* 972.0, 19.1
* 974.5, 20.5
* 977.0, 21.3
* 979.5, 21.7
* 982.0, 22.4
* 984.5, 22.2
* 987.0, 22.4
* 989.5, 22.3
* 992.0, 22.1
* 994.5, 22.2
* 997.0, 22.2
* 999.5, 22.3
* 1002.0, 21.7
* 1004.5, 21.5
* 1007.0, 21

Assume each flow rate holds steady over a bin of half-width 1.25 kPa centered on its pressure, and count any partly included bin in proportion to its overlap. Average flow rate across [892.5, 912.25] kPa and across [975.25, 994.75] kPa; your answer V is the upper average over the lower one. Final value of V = 1.5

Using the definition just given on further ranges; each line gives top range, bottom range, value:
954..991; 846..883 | 0.81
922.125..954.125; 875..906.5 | 1.42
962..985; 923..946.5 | 0.79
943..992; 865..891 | 0.97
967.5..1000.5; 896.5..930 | 1.16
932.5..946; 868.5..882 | 1.05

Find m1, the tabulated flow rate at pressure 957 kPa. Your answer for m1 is 21.3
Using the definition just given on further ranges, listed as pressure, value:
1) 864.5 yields 24.3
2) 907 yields 15.8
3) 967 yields 15.4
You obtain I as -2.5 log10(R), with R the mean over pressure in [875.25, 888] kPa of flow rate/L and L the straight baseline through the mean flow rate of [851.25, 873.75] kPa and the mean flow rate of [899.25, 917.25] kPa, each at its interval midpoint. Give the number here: -0.02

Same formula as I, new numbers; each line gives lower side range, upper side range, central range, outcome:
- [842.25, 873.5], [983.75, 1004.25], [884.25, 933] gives 0.308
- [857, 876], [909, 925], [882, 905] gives 0.377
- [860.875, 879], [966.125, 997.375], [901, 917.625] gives 0.328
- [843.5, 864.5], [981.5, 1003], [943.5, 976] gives 0.104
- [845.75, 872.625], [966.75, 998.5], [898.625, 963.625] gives 0.072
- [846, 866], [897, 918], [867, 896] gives 0.021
